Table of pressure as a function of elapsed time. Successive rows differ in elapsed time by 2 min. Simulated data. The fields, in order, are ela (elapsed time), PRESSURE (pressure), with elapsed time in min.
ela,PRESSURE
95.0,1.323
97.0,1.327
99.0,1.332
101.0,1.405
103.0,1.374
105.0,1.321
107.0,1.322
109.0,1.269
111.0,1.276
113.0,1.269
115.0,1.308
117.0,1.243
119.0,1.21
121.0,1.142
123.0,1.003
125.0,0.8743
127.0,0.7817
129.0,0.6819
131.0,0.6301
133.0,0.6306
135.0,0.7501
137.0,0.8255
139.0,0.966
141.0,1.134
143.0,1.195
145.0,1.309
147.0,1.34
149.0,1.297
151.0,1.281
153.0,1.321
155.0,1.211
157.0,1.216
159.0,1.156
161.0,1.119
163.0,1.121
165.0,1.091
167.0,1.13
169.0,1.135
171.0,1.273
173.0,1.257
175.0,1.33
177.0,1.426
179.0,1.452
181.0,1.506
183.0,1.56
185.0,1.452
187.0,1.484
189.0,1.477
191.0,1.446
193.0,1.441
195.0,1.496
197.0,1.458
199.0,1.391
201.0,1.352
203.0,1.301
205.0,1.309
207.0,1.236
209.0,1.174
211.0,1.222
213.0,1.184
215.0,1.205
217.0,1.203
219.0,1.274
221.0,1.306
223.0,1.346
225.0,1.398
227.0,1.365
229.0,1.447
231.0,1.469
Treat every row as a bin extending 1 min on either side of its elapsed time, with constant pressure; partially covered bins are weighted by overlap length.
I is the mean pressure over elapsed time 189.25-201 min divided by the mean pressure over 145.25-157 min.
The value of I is 1.12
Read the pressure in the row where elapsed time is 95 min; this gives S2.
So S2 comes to 1.323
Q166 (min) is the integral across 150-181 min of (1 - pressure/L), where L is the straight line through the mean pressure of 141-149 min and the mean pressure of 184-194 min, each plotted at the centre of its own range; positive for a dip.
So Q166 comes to 2.6 min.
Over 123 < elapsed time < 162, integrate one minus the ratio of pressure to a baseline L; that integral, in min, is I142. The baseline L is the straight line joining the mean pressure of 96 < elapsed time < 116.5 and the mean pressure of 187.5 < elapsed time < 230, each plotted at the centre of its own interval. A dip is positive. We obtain 8.48 min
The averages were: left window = 1.32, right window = 1.34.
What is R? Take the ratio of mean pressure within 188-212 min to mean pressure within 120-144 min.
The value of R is 1.54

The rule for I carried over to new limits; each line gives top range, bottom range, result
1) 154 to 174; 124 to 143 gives 1.41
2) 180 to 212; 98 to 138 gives 1.29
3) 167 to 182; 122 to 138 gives 1.72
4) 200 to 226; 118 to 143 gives 1.41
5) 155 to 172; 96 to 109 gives 0.86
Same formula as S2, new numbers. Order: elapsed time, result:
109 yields 1.269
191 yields 1.446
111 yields 1.276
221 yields 1.306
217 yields 1.203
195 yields 1.496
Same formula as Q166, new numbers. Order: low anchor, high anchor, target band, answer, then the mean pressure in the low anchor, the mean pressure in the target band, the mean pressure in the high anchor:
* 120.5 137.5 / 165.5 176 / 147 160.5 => -2.6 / 0.803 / 1.25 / 1.22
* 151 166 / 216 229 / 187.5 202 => -2.0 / 1.18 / 1.44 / 1.33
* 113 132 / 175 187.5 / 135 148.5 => 0.6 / 1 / 1.11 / 1.47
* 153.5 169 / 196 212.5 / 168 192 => -3.6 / 1.15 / 1.4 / 1.3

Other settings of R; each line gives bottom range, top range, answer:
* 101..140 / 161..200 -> 1.29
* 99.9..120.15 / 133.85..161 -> 0.89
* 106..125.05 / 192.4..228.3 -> 1.09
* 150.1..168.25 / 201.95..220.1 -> 1.05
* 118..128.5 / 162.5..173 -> 1.18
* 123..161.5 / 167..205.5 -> 1.34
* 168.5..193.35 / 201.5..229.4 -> 0.91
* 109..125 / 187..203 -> 1.20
